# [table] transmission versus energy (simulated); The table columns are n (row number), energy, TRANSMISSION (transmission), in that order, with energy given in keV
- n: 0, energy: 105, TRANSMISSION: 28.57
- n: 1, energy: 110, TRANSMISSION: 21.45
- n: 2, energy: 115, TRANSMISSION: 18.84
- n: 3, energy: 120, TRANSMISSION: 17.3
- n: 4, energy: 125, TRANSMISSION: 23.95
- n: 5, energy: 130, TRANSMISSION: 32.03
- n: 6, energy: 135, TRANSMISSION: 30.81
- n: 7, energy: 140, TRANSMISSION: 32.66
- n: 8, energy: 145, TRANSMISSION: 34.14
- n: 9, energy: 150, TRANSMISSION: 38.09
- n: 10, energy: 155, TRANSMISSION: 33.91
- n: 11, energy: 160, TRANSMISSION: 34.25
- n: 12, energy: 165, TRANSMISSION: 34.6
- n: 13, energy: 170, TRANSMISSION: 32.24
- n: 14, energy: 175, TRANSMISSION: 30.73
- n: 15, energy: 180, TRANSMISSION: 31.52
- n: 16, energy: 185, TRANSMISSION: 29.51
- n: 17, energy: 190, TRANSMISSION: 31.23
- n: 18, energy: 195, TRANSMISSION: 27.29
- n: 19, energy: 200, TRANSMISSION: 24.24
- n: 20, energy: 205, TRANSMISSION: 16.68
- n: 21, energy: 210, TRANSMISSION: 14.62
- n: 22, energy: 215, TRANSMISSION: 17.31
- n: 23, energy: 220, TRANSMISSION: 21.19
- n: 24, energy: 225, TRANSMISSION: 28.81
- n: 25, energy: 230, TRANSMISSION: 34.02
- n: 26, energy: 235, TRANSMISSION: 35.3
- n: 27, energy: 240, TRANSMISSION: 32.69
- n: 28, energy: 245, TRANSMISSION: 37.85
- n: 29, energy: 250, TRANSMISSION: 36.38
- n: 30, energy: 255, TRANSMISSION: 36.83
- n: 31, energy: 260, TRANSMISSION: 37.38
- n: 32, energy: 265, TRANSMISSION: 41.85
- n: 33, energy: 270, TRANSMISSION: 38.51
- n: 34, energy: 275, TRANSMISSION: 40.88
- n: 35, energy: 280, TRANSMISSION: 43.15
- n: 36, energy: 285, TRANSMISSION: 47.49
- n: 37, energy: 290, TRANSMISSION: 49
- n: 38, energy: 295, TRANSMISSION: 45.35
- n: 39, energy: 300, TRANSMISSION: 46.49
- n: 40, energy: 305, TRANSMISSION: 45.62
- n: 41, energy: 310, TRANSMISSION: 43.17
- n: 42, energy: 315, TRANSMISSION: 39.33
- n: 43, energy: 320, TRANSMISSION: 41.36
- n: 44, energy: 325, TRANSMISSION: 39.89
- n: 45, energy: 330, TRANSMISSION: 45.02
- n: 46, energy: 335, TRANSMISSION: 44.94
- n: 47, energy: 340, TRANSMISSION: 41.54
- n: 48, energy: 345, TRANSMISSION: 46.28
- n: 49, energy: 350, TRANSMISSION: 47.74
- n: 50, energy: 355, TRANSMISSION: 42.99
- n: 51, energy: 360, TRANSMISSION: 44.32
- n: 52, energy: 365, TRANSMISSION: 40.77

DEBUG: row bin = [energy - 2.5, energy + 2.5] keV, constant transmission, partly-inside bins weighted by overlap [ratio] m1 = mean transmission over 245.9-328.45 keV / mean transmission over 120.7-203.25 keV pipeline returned 1.36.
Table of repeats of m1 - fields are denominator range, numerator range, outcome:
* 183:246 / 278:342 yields 1.65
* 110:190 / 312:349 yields 1.43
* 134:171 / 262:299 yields 1.29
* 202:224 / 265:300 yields 2.40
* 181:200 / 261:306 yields 1.52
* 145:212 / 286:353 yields 1.51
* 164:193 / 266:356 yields 1.39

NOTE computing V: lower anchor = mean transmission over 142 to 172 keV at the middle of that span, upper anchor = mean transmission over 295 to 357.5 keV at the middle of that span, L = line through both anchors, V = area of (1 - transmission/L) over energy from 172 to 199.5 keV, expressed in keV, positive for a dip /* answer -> 4.9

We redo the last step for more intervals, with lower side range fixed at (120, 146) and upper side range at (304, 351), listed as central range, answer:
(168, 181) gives 0.3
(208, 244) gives 9.2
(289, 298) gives -1.3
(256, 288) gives -1.7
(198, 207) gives 3.6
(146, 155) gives -1.7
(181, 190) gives 0.7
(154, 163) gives -0.9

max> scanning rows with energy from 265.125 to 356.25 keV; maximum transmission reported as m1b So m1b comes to 49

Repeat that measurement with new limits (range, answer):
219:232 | 34.02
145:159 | 38.09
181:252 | 37.85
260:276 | 41.85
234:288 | 47.49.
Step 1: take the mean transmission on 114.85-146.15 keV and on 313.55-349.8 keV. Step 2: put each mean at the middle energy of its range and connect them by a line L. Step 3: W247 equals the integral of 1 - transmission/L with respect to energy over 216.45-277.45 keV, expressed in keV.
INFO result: 3.0 keV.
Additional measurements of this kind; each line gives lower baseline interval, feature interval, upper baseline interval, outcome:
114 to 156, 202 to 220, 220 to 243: 8.1 keV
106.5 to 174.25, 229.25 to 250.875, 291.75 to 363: 1.1 keV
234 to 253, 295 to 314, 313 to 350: -1.8 keV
